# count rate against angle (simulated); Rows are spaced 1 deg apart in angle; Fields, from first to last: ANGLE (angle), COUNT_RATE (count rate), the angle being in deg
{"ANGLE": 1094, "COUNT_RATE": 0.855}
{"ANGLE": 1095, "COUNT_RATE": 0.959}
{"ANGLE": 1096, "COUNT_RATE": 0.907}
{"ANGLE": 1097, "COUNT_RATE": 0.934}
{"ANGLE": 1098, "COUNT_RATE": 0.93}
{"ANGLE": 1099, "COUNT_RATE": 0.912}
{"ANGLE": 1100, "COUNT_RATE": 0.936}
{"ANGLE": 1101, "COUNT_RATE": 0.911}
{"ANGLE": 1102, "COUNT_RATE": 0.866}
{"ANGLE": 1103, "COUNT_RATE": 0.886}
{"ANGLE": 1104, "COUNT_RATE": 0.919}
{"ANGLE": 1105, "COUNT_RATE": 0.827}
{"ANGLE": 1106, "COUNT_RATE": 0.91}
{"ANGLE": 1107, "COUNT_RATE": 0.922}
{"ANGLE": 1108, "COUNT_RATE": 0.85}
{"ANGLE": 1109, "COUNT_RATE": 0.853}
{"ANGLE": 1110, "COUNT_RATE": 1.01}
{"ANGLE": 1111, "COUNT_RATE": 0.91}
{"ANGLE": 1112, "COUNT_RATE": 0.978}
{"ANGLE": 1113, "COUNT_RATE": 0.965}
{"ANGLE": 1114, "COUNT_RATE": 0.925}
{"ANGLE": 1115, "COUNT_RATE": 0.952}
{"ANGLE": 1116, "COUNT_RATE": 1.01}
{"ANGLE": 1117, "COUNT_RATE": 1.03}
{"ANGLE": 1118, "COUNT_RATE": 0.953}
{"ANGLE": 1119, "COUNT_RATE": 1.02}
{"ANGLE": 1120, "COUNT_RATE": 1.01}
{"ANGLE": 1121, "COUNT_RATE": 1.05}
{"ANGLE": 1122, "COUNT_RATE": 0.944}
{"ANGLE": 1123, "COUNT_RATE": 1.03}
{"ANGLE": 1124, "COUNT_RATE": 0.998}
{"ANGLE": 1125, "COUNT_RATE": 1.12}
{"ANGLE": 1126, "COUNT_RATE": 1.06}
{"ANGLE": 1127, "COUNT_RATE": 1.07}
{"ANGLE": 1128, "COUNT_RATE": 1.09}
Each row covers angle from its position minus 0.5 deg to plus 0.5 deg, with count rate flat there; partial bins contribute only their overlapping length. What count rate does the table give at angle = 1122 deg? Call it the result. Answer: 0.944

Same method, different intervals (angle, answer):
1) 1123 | 1.03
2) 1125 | 1.12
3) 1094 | 0.855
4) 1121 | 1.05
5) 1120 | 1.01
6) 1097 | 0.934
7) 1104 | 0.919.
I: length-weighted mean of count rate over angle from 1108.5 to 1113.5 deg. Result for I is 0.943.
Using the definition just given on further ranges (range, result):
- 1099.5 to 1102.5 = 0.904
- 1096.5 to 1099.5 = 0.925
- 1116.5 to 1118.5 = 0.992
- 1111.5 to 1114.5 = 0.956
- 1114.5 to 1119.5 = 0.993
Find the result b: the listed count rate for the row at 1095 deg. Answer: 0.959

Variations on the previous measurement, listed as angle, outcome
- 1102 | 0.866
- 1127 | 1.07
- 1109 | 0.853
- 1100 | 0.936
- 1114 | 0.925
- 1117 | 1.03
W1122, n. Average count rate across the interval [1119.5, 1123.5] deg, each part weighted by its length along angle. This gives 1.01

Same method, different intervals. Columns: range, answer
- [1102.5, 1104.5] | 0.903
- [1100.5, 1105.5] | 0.882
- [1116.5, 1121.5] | 1.01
